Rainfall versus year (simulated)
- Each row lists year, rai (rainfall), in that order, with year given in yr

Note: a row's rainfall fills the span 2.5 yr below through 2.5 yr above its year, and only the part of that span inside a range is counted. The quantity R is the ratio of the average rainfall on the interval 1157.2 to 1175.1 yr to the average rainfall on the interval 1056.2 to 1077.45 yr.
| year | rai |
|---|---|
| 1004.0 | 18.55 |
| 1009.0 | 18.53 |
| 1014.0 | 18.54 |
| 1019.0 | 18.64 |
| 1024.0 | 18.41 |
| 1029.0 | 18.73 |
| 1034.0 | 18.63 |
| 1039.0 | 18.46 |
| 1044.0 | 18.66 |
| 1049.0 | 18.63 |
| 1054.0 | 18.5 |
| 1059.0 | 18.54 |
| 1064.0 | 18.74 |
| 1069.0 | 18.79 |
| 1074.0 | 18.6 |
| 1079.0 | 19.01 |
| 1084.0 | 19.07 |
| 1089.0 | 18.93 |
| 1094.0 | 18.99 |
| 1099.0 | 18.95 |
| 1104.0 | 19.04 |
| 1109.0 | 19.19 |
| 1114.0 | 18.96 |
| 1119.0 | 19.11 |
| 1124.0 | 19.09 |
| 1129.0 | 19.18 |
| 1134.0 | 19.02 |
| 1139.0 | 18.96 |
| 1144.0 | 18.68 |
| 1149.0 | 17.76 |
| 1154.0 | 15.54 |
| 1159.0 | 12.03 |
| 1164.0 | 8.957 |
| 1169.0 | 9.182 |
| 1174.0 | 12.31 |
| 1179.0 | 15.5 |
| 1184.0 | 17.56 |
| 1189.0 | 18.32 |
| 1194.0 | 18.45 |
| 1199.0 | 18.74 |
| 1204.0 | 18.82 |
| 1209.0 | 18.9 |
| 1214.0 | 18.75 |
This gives 0.56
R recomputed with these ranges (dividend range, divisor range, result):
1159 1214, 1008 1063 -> 0.84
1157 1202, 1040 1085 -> 0.78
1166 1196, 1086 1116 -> 0.79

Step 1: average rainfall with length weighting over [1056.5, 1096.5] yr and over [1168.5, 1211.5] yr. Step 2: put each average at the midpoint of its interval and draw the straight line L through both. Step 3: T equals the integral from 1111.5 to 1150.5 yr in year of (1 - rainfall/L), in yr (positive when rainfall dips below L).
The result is -2.3 yr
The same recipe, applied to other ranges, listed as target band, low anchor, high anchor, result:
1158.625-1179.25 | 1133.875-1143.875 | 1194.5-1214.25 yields 8.4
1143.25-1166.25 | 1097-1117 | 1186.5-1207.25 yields 5.5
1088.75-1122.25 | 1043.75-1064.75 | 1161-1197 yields -4.3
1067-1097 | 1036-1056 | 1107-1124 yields -0.1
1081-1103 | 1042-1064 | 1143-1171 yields -3.0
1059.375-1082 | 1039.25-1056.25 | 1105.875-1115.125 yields 0.0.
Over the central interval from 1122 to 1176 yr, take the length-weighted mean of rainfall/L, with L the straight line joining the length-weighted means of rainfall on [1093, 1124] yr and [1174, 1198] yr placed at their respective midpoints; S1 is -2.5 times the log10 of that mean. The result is 0.16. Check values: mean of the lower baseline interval 19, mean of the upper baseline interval 17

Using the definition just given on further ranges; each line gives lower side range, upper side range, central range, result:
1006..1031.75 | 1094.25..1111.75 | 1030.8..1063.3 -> 0.01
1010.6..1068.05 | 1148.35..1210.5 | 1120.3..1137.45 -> -0.15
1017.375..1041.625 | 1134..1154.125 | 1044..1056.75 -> -0.01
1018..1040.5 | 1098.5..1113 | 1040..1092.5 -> 0.00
